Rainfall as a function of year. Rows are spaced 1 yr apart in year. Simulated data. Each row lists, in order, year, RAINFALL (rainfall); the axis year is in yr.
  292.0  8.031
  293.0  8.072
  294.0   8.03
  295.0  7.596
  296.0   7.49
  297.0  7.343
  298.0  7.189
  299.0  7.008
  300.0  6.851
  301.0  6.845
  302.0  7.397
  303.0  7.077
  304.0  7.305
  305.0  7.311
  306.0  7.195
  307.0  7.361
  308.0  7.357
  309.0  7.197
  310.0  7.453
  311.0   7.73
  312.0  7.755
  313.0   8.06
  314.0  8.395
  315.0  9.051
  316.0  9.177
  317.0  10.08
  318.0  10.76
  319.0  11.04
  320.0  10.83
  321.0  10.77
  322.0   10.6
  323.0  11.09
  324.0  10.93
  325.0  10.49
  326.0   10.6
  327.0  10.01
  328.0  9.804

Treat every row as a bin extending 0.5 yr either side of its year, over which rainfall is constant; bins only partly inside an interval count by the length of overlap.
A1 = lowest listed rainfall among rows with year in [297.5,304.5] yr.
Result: 6.845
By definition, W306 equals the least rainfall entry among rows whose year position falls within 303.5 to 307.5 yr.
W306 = 7.195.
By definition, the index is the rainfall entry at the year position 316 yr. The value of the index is 9.177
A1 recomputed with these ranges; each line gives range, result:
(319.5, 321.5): 10.77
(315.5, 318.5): 9.177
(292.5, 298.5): 7.189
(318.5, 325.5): 10.49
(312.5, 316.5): 8.06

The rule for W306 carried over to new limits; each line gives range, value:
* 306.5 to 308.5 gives 7.357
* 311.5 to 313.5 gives 7.755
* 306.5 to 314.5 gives 7.197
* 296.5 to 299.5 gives 7.008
